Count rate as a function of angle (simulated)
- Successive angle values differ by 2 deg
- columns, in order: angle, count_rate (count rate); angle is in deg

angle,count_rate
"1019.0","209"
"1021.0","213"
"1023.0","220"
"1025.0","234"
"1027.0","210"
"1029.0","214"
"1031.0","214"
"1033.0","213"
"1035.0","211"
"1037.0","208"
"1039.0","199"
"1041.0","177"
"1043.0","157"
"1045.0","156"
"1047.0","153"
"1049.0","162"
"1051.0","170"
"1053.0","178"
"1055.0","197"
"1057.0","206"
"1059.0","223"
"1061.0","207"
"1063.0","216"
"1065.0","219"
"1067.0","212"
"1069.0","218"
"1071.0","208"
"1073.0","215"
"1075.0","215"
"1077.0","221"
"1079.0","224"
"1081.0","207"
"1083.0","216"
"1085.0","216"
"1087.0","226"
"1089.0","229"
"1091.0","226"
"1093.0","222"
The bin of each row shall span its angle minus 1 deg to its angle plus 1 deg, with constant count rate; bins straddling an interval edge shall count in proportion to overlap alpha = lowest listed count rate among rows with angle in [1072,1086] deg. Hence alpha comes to 207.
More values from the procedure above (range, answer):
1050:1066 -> 170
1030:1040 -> 199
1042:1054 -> 153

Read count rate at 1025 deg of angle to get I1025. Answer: 234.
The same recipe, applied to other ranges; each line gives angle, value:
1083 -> 216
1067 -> 212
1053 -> 178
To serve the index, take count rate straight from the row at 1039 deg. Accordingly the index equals 199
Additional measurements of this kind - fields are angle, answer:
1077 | 221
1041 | 177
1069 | 218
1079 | 224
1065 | 219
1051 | 170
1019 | 209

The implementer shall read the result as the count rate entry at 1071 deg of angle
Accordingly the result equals 208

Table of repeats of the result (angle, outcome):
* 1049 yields 162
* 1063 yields 216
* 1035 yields 211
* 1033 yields 213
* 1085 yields 216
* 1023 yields 220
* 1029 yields 214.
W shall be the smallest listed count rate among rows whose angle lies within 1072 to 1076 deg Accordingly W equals 215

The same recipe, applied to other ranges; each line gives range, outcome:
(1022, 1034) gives 210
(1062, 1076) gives 208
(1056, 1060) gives 206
